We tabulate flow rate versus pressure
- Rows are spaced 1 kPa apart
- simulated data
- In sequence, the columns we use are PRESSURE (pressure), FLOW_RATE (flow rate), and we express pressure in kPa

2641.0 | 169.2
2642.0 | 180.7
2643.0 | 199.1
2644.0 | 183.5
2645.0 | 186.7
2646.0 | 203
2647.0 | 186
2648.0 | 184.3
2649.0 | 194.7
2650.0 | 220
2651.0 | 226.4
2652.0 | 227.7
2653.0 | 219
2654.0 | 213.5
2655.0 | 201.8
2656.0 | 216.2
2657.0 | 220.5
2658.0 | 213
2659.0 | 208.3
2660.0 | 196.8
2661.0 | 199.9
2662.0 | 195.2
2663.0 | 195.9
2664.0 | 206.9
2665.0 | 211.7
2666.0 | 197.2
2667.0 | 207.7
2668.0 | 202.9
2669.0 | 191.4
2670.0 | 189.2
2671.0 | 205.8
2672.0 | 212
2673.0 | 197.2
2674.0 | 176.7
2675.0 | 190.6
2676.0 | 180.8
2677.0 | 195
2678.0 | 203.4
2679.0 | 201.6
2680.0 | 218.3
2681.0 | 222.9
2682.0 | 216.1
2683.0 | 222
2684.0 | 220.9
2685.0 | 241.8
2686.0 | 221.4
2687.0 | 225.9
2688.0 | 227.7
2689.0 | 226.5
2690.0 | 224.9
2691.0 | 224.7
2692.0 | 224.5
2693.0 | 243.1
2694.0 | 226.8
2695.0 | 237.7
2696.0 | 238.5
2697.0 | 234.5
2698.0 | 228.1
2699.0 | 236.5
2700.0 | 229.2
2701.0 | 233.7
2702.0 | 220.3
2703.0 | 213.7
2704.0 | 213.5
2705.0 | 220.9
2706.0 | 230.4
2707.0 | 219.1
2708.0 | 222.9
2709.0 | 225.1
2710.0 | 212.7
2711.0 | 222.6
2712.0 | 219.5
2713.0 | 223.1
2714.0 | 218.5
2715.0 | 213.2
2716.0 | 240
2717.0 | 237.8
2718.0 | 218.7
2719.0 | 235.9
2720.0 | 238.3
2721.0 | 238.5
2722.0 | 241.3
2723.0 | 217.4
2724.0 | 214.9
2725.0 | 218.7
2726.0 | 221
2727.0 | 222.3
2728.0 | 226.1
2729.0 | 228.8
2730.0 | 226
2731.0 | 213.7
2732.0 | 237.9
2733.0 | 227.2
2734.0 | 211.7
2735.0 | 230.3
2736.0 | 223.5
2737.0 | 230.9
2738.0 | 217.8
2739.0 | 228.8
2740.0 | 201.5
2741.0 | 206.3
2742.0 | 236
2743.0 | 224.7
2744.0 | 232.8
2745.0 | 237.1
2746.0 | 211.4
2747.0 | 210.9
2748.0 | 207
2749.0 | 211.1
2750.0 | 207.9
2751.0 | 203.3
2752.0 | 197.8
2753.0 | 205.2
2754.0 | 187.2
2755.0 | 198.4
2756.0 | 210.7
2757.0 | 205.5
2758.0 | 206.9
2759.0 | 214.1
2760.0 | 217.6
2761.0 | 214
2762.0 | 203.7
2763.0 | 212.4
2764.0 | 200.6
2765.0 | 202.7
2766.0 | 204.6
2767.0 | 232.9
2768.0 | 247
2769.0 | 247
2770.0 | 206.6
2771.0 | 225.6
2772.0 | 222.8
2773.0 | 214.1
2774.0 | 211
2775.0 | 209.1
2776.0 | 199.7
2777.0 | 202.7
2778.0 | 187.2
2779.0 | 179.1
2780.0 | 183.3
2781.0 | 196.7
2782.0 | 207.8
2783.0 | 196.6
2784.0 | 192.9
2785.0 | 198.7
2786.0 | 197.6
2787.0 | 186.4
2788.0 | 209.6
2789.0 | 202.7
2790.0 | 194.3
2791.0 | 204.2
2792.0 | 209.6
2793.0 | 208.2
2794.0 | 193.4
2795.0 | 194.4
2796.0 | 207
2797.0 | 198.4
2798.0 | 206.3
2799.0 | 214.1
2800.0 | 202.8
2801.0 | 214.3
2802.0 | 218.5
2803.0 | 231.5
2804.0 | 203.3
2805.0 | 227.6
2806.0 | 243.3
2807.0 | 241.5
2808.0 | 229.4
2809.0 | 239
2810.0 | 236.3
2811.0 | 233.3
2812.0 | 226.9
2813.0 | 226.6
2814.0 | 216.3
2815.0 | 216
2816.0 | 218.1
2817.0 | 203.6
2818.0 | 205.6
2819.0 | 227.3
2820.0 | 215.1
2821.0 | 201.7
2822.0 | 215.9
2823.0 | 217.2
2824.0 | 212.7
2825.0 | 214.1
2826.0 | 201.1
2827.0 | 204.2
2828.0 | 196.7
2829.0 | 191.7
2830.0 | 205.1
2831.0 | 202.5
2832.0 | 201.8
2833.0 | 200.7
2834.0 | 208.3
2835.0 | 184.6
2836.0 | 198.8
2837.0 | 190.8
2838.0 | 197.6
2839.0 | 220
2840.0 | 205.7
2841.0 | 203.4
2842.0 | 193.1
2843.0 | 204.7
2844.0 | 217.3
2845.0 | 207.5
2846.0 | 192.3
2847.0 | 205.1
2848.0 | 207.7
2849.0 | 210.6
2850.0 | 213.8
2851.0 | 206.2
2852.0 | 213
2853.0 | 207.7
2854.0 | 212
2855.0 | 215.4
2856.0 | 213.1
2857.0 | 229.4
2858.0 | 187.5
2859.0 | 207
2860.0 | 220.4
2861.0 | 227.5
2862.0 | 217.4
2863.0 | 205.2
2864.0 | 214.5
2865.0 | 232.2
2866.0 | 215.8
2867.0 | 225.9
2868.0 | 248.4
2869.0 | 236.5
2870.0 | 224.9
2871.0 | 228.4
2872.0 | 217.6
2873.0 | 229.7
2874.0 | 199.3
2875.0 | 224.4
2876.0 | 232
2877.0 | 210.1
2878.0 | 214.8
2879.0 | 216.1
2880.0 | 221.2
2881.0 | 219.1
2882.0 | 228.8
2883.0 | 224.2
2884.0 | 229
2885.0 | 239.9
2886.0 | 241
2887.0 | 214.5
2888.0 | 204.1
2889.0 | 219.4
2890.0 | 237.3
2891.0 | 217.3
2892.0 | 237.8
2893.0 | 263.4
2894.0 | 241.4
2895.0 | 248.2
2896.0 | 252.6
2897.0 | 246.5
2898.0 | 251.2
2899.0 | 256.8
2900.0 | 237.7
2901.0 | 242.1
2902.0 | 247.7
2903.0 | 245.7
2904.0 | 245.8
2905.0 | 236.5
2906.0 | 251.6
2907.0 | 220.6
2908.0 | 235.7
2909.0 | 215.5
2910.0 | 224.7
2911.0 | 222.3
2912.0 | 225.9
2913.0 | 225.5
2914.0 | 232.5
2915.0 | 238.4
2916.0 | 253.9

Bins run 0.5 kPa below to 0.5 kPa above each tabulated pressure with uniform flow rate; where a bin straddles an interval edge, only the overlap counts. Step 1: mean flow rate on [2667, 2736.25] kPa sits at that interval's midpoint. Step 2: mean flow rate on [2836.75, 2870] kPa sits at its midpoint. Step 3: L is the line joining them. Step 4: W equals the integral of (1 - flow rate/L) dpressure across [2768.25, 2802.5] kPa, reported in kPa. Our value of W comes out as 1.8 kPa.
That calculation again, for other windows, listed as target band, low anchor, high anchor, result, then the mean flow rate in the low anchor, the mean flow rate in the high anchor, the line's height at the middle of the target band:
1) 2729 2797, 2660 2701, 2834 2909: 2.2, 214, 222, 217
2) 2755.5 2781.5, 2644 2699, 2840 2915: 0.9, 211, 224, 217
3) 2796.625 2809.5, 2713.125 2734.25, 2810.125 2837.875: -0.5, 226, 209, 213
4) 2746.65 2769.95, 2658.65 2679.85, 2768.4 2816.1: -0.3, 199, 211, 208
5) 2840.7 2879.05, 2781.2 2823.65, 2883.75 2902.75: 2.3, 213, 239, 229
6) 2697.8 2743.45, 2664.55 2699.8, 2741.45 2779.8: -2.3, 215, 212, 213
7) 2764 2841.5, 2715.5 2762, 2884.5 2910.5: 5.8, 219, 238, 227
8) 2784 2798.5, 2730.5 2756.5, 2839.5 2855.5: 0.8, 216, 207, 212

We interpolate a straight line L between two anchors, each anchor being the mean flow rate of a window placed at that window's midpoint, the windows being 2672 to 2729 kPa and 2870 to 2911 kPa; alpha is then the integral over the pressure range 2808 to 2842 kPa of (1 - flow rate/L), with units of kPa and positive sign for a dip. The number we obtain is 2.7 kPa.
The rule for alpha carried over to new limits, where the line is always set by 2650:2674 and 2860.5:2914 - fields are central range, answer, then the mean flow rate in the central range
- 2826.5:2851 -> 2.42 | 203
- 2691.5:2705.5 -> -1.22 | 229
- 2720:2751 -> -1.15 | 222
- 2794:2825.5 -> 0.61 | 218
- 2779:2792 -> 1.31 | 197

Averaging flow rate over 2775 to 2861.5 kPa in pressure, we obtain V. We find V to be 208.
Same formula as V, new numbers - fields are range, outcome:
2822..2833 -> 205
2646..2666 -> 207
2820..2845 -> 204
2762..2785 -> 208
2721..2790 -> 213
